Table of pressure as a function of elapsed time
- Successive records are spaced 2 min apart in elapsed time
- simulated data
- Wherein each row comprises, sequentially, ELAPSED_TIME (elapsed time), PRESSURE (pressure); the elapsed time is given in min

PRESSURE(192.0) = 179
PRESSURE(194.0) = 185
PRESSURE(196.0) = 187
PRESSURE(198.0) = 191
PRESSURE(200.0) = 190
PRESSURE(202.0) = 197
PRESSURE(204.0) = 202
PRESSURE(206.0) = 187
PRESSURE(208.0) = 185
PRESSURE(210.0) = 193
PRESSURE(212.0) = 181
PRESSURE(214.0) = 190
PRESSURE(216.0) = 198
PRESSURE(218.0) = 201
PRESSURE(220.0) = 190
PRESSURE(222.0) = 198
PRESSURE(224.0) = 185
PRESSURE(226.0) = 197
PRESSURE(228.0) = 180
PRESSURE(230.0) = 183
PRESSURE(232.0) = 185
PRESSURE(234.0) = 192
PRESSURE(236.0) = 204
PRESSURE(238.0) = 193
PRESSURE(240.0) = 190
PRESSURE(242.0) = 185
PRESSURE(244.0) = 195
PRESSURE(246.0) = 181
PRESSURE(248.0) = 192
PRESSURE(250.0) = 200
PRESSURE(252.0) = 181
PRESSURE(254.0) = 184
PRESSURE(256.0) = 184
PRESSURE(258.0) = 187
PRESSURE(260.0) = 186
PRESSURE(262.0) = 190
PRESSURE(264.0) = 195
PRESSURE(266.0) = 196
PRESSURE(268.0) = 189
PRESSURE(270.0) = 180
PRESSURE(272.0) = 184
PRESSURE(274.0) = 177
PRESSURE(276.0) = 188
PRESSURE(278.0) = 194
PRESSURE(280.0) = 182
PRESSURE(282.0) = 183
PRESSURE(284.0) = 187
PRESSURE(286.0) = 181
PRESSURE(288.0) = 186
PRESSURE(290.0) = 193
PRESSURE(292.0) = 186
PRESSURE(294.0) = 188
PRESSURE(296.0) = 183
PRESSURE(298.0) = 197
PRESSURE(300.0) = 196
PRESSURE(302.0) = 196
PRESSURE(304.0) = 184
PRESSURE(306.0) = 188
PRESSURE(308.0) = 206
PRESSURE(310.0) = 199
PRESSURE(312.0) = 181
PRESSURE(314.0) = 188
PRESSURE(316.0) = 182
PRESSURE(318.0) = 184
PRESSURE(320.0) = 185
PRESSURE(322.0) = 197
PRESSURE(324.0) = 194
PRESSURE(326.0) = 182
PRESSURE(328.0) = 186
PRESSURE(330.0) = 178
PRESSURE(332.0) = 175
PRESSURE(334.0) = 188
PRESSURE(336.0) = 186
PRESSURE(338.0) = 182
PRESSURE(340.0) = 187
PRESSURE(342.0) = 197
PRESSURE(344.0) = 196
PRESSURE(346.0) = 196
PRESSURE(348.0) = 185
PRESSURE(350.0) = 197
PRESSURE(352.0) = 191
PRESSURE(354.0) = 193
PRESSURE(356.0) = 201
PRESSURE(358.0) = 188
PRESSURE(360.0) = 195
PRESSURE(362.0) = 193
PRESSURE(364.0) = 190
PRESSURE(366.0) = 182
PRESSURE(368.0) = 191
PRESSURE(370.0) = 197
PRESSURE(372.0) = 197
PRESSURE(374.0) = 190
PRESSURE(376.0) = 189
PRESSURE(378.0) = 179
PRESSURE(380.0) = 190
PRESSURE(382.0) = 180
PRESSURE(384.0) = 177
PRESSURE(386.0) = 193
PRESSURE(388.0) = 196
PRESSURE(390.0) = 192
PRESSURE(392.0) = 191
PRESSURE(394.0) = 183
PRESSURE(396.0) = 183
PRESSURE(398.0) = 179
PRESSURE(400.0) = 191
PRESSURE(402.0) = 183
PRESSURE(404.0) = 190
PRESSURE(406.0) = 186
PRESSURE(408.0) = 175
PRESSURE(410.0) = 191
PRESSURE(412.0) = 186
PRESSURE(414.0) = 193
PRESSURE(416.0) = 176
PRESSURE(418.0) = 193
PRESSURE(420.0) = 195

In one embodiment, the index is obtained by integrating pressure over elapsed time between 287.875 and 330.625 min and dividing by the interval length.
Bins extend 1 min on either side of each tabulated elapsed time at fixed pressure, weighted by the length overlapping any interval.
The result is 189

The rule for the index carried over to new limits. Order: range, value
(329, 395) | 189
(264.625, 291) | 186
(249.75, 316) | 188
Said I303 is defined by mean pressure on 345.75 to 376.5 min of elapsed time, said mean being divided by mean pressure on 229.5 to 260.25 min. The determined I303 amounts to 1.02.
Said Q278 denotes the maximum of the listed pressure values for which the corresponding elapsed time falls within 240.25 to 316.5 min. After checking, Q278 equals 206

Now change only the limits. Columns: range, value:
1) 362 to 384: 197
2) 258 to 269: 196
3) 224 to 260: 204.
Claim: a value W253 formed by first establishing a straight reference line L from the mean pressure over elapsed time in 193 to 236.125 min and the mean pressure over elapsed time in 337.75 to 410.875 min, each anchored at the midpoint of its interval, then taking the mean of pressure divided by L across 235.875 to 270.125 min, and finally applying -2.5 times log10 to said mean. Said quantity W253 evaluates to 0.005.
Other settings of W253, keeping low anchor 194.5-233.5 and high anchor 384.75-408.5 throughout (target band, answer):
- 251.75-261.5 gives 0.03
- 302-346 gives 0.00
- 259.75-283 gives 0.01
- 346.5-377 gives -0.02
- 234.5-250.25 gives -0.01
